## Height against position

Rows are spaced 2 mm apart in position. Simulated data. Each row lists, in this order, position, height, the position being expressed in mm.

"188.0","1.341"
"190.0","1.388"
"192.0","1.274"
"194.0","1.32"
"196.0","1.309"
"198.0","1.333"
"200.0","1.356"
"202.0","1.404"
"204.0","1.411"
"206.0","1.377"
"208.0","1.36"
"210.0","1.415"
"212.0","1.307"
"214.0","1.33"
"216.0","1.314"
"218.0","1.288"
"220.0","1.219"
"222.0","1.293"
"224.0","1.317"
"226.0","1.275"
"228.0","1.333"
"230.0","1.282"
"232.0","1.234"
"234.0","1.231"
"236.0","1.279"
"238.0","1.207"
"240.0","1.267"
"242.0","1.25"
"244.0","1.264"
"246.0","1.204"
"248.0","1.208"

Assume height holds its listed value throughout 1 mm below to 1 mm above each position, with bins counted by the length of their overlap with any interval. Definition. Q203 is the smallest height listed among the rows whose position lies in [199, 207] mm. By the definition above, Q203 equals 1.356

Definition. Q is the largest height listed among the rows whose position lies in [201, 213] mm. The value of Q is 1.415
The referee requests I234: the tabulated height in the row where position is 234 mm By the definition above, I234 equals 1.231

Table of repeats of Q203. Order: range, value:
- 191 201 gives 1.274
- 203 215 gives 1.307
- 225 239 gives 1.207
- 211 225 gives 1.219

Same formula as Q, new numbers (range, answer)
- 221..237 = 1.333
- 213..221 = 1.33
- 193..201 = 1.356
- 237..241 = 1.267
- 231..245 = 1.279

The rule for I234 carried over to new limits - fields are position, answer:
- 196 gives 1.309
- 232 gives 1.234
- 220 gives 1.219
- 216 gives 1.314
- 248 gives 1.208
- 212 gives 1.307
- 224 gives 1.317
